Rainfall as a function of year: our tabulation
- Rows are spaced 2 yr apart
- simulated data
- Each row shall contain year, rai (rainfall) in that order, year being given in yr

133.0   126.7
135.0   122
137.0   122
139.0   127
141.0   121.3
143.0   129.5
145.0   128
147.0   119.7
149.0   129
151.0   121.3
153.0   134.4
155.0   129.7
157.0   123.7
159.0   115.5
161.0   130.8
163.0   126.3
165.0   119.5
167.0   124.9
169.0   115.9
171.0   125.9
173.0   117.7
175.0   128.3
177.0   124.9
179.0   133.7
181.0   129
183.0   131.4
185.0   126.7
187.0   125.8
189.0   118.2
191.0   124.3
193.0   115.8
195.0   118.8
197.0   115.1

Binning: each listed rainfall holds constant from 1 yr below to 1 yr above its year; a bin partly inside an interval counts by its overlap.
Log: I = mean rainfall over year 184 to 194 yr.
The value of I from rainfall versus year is 122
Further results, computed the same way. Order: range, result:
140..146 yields 126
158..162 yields 123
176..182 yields 129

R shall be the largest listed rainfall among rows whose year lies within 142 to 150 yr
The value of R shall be 129.5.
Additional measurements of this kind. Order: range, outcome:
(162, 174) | 126.3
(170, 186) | 133.7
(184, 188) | 126.7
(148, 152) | 129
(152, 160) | 134.4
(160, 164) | 130.8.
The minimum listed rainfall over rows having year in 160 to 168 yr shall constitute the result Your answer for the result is 119.5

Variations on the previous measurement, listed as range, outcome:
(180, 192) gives 118.2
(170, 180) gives 117.7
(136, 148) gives 119.7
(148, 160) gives 115.5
